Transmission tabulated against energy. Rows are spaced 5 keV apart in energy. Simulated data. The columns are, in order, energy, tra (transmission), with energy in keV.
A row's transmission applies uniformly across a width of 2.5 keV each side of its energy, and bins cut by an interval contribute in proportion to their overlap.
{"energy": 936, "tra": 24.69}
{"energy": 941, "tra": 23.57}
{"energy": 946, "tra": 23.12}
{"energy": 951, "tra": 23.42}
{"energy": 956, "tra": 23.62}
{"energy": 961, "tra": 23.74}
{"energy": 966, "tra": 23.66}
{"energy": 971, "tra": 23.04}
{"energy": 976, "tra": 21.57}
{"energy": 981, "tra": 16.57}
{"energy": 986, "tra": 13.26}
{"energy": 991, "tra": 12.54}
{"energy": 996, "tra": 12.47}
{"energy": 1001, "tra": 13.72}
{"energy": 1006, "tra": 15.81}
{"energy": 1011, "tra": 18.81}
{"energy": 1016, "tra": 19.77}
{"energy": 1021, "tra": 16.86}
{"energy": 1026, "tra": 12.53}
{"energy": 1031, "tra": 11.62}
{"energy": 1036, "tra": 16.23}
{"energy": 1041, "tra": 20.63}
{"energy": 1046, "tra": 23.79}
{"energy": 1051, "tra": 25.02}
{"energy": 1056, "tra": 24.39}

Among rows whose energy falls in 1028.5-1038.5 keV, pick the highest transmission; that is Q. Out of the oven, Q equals 16.23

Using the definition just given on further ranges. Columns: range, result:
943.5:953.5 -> 23.42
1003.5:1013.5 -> 18.81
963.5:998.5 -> 23.66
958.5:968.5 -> 23.74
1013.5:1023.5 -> 19.77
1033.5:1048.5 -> 23.79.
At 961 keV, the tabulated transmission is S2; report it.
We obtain 23.74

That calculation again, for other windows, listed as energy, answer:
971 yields 23.04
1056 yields 24.39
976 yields 21.57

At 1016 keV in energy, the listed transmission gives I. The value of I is 19.77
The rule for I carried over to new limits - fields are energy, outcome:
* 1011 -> 18.81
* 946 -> 23.12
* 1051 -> 25.02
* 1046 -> 23.79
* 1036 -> 16.23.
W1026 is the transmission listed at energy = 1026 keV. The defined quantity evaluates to 12.53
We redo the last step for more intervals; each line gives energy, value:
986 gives 13.26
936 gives 24.69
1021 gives 16.86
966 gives 23.66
